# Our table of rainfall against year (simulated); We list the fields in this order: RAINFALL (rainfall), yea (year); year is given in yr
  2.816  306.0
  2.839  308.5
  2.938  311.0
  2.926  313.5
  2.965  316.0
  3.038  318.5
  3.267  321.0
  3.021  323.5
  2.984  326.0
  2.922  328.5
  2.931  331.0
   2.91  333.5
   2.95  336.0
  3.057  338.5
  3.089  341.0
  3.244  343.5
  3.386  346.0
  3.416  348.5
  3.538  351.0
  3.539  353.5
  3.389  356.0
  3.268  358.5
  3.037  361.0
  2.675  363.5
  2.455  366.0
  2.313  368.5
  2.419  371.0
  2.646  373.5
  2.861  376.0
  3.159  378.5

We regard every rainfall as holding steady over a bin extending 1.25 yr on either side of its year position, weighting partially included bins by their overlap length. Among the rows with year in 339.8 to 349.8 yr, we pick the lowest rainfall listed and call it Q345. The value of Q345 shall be 3.089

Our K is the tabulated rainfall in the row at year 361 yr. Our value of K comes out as 3.037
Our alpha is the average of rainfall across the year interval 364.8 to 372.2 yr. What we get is 2.4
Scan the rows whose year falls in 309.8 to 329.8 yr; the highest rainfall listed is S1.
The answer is 3.267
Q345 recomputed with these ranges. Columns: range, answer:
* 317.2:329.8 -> 2.922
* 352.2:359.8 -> 3.268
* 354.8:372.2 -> 2.313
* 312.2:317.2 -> 2.926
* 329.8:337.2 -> 2.91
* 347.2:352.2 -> 3.416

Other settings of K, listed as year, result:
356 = 3.389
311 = 2.938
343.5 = 3.244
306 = 2.816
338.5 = 3.057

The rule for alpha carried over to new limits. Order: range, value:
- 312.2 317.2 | 2.95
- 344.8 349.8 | 3.4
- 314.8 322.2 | 3.09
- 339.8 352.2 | 3.33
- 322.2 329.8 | 2.98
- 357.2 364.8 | 2.99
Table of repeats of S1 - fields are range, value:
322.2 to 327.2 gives 3.021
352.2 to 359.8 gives 3.539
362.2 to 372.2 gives 2.675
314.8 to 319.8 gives 3.038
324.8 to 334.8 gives 2.984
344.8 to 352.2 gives 3.538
